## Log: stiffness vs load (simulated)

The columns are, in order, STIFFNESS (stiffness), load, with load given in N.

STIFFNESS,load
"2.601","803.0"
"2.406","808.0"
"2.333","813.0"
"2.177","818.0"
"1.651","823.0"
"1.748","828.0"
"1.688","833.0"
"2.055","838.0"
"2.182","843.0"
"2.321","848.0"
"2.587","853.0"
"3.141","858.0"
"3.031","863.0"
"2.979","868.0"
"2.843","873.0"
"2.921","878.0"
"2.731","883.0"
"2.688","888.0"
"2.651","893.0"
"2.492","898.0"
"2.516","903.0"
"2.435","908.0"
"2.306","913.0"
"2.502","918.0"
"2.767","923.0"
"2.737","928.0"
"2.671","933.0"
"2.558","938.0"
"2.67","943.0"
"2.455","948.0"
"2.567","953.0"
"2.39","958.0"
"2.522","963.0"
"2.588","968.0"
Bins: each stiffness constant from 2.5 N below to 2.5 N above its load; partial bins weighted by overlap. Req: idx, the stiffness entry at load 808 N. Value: 2.406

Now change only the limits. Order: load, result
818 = 2.177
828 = 1.748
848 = 2.321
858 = 3.141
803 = 2.601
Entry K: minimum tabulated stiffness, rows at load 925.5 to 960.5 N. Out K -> 2.39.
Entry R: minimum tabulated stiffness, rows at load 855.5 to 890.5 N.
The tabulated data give 2.688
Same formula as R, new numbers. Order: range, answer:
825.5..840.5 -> 1.688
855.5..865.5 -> 3.031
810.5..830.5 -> 1.651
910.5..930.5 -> 2.306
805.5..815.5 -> 2.333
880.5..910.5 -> 2.435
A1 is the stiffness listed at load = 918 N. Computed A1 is 2.502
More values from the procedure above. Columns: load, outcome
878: 2.921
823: 1.651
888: 2.688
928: 2.737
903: 2.516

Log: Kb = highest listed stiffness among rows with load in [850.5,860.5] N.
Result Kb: 3.141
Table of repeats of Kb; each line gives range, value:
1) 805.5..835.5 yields 2.406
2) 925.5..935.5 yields 2.737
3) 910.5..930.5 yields 2.767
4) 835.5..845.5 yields 2.182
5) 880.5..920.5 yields 2.731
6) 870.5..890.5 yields 2.921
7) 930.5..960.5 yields 2.671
